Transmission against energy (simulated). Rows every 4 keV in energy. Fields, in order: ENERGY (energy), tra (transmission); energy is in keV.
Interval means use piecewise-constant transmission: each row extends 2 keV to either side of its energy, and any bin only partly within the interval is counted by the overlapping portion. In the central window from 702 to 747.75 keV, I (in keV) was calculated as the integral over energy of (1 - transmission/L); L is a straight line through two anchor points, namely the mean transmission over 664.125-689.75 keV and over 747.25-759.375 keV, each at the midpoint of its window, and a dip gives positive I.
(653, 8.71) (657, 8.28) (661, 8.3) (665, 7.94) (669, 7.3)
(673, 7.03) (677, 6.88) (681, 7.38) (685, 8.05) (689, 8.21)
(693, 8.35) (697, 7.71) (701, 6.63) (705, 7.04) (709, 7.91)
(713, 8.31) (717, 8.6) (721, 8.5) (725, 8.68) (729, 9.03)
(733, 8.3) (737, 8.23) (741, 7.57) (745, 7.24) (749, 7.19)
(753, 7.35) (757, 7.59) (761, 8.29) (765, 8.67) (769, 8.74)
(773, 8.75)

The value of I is -3.9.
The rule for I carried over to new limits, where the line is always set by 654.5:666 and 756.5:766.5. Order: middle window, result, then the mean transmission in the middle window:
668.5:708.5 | 3.62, 7.48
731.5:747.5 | 0.86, 7.8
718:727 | -0.39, 8.59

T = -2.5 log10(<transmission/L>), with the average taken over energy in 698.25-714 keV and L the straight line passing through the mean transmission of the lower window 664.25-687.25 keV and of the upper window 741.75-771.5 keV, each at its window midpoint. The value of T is 0.02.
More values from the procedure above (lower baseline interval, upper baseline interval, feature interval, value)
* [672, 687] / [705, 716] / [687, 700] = -0.05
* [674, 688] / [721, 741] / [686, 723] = 0.00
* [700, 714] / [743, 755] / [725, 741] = -0.15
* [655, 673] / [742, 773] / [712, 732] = -0.10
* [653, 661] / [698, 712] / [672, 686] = 0.08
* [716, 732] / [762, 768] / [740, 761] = 0.16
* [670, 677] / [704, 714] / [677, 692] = -0.07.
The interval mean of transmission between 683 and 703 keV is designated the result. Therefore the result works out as 7.79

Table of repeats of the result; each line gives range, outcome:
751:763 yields 7.74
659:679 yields 7.49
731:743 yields 8.03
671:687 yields 7.33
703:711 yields 7.47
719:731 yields 8.74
